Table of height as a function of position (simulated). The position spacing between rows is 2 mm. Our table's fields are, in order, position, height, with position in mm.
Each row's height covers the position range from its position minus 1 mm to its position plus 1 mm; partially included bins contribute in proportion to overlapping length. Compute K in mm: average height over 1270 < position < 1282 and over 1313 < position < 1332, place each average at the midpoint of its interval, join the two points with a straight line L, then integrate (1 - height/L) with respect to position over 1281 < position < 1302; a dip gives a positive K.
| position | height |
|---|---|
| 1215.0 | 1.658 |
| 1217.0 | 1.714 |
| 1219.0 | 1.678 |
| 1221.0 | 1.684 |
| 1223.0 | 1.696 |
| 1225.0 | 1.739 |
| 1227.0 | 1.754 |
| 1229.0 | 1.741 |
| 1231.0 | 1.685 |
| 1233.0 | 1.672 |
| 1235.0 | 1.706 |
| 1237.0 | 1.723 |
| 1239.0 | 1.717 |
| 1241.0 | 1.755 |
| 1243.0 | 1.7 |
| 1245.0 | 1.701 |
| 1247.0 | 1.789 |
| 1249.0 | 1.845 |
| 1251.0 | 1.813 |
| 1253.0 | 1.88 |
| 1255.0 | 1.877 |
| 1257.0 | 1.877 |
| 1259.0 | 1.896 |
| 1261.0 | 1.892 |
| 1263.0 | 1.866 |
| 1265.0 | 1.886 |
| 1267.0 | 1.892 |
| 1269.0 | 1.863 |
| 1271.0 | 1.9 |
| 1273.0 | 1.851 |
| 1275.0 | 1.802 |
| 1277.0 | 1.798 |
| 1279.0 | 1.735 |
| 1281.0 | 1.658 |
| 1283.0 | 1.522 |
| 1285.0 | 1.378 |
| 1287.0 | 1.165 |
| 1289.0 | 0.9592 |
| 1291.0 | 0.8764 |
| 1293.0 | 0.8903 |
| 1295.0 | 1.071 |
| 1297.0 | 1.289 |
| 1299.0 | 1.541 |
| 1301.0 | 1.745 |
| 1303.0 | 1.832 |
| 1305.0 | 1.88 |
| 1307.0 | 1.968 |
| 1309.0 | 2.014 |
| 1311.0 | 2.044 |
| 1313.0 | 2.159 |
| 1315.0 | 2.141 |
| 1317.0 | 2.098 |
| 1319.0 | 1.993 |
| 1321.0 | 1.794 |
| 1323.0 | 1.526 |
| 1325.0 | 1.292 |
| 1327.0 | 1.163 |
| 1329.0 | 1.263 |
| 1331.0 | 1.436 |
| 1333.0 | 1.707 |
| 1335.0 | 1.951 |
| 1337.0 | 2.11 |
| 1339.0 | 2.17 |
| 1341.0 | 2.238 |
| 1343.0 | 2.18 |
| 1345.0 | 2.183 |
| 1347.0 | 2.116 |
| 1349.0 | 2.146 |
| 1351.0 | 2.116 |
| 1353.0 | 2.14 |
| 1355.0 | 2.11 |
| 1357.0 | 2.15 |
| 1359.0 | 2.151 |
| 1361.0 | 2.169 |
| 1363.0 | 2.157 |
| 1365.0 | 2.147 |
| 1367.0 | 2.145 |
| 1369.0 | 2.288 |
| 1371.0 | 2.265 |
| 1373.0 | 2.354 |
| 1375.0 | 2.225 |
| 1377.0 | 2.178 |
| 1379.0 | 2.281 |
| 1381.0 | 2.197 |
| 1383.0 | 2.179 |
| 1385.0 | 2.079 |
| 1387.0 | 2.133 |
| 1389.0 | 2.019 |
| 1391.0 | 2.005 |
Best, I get 5.8 mm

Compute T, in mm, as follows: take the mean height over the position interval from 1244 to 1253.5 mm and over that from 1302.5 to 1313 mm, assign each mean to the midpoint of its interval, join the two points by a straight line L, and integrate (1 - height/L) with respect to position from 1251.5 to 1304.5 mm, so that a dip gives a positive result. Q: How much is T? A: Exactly 7.39 mm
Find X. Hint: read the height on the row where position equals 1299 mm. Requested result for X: 1.541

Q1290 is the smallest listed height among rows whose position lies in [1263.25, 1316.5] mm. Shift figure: 0.8764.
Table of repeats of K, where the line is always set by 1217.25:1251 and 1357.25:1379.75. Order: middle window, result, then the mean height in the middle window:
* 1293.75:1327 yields 4.21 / 1.75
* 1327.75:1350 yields 1.71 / 1.95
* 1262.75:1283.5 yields 0.71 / 1.8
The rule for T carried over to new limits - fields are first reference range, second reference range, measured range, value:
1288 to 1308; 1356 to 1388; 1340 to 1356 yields -1.8 mm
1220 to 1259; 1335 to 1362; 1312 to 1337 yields 4.0 mm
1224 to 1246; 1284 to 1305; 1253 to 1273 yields -4.7 mm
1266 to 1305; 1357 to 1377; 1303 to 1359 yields -0.9 mm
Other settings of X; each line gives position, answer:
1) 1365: 2.147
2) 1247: 1.789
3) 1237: 1.723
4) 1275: 1.802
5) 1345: 2.183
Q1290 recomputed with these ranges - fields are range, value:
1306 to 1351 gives 1.163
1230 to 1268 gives 1.672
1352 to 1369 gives 2.11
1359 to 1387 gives 2.079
